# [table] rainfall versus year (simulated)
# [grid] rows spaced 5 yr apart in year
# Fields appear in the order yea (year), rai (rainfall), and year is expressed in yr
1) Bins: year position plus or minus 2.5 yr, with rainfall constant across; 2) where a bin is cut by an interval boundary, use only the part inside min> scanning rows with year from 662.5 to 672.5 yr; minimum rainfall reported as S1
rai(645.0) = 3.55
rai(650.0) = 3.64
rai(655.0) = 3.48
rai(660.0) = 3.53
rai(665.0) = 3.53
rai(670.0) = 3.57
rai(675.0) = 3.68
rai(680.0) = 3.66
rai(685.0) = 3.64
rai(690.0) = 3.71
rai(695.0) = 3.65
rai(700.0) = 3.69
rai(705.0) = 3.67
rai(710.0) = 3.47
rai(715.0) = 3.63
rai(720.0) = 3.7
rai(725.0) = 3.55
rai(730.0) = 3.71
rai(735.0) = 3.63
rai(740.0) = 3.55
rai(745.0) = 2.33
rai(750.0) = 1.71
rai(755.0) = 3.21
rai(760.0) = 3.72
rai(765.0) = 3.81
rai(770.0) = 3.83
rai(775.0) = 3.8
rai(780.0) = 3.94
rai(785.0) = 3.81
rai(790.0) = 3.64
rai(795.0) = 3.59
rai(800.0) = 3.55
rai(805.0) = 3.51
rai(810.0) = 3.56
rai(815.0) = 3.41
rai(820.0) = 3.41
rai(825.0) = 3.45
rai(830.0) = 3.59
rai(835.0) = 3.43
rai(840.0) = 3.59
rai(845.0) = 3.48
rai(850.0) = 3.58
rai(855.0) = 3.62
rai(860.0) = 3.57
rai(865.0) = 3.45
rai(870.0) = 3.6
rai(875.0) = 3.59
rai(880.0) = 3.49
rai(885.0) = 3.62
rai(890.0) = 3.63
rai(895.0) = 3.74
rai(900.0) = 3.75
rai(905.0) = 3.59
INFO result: 3.53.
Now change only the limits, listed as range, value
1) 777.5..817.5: 3.41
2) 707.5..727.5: 3.47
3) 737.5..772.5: 1.71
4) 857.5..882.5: 3.45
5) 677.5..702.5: 3.64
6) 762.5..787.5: 3.8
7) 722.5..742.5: 3.55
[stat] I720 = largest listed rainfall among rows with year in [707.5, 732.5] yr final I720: 3.71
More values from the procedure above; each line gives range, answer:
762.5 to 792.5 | 3.94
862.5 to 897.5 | 3.74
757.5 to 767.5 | 3.81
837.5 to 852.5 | 3.59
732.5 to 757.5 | 3.63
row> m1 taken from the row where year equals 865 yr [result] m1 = 3.45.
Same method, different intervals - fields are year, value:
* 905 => 3.59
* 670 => 3.57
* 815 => 3.41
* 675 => 3.68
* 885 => 3.62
